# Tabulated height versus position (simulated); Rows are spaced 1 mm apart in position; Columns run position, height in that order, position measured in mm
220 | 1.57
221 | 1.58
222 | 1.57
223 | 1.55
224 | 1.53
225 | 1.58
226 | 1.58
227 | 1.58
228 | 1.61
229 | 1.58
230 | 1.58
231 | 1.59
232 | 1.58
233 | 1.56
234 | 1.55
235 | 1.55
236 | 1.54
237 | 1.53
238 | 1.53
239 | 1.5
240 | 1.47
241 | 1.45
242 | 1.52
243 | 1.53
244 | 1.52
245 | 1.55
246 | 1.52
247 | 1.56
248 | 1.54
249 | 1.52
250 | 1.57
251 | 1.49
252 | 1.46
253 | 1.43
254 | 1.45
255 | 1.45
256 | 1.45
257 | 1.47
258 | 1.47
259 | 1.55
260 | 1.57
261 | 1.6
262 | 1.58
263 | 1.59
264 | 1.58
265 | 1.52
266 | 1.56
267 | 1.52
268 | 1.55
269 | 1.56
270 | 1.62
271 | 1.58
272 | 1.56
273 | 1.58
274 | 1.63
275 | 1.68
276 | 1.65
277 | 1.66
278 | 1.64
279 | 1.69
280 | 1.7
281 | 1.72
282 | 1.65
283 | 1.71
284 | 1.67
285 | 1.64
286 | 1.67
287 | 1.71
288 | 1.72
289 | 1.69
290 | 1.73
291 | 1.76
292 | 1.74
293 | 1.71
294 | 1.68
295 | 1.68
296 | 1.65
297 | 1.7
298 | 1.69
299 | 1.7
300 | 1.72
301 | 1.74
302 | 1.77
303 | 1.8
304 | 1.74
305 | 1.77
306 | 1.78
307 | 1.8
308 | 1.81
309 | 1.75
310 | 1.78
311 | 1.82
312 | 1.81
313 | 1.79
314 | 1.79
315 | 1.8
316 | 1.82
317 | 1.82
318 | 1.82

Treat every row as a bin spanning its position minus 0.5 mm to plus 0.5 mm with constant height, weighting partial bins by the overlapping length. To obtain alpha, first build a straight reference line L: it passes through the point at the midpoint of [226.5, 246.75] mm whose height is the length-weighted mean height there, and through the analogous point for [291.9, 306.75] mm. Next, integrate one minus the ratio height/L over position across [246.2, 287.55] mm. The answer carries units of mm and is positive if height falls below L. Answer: 1.30 mm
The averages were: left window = 1.54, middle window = 1.58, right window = 1.73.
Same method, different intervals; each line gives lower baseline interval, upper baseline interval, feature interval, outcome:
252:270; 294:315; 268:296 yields -0.5 mm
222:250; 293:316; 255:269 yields 0.8 mm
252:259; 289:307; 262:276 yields -0.3 mm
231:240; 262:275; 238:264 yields 0.7 mm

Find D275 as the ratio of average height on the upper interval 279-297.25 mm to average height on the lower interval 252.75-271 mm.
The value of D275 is 1.11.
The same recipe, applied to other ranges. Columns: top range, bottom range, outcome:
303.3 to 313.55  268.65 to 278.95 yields 1.10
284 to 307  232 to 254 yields 1.13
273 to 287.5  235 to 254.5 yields 1.11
